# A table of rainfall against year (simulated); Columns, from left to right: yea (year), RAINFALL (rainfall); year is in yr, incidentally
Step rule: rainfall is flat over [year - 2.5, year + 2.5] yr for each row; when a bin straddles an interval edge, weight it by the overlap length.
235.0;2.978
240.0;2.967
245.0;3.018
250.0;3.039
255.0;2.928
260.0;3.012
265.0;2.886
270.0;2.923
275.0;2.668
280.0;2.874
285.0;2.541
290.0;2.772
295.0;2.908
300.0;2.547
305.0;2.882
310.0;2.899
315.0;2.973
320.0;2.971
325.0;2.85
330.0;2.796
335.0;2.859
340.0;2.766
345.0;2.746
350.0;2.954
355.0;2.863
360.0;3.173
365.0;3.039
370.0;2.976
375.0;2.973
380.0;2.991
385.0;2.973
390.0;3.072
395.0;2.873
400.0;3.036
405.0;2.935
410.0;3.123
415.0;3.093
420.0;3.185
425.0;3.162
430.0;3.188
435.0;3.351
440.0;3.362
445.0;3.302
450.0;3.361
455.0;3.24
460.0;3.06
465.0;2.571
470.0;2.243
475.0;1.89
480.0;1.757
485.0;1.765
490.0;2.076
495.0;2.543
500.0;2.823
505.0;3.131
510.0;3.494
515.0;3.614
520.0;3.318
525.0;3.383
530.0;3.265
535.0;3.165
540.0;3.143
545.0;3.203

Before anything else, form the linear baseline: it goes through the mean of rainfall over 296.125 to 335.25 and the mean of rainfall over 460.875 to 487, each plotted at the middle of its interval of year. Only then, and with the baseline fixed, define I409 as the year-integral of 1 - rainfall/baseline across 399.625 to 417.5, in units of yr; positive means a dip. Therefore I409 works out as -4.7 yr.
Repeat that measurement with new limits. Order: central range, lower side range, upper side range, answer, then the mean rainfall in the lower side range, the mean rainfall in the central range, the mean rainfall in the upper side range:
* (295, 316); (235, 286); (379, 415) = 0.8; 2.9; 2.82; 3.01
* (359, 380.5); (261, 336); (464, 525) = -2.1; 2.83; 3.02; 2.63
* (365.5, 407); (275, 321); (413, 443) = 1.5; 2.81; 2.98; 3.23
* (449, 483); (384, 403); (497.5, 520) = 6.6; 2.99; 2.54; 3.27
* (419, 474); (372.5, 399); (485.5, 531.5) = -1.2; 2.98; 3.06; 3.01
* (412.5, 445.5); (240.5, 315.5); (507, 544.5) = -0.9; 2.86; 3.23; 3.33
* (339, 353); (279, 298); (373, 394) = 0.3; 2.76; 2.83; 2.99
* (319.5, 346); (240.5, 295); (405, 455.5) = 1.6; 2.87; 2.83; 3.22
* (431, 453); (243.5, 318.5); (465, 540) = -4.3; 2.86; 3.33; 2.75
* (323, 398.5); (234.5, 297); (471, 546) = -1.9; 2.88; 2.93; 2.82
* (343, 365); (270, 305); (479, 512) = -2.3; 2.74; 2.95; 2.53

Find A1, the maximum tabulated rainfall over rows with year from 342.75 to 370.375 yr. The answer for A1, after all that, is 3.173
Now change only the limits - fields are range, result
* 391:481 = 3.362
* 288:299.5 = 2.908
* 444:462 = 3.361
